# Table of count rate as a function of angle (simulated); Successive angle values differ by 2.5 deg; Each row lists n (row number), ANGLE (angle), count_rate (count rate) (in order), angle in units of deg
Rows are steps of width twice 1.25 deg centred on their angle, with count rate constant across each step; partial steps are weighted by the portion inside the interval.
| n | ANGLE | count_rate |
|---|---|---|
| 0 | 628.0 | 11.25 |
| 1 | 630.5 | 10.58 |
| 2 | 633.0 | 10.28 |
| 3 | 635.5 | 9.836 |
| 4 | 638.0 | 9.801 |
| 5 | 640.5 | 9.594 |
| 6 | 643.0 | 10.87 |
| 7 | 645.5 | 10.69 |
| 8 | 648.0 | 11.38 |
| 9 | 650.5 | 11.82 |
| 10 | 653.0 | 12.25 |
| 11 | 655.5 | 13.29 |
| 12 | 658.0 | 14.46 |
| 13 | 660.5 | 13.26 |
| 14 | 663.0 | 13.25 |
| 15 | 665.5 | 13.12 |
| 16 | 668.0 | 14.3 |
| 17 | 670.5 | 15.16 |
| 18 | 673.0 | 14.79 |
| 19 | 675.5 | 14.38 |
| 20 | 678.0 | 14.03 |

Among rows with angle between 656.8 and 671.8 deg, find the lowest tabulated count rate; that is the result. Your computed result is 13.12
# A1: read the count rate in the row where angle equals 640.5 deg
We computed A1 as 9.594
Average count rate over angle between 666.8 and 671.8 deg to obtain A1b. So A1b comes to 14.7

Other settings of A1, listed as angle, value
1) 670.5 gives 15.16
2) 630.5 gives 10.58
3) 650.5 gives 11.82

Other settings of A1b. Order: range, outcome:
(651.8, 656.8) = 12.8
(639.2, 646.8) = 10.4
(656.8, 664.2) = 13.7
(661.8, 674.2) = 14.1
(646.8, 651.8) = 11.6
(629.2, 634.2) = 10.4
